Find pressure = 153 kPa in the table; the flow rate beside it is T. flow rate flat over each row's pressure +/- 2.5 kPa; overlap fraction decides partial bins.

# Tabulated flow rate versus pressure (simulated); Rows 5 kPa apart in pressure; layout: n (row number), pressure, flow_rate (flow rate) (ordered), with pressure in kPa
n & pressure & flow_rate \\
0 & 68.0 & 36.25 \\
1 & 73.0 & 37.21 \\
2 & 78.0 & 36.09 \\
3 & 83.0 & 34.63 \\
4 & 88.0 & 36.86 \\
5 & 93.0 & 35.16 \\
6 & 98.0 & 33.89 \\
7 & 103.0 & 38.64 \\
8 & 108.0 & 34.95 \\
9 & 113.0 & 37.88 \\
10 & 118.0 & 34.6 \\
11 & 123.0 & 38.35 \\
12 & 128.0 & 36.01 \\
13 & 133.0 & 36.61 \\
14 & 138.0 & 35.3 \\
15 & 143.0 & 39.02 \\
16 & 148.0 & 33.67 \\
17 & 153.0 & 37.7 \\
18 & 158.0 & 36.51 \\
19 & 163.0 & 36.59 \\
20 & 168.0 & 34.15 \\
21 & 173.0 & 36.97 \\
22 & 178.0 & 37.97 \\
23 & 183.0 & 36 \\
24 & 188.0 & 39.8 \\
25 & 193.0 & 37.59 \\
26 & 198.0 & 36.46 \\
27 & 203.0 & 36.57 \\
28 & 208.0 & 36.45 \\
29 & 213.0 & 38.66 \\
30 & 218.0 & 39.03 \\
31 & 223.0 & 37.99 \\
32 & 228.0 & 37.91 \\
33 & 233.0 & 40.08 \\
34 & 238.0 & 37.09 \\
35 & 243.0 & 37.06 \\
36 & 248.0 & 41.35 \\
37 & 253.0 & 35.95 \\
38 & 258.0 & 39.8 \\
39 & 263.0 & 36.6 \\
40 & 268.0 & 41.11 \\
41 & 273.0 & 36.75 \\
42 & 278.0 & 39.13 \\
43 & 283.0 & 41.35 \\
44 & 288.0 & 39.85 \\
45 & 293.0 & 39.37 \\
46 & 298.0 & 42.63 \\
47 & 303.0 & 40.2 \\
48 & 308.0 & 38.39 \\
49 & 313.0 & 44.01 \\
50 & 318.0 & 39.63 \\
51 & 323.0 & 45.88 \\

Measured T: 37.7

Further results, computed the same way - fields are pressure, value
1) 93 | 35.16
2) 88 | 36.86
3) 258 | 39.8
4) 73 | 37.21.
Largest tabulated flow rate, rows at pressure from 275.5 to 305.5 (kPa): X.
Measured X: 42.63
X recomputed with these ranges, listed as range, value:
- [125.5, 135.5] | 36.61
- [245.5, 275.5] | 41.35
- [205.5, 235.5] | 40.08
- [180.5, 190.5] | 39.8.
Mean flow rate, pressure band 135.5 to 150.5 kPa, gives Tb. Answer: 36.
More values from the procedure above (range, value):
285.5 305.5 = 40.5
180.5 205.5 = 37.3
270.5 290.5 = 39.3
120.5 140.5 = 36.6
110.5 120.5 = 36.2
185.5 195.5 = 38.7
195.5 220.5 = 37.4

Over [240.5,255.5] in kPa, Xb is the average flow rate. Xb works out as 38.1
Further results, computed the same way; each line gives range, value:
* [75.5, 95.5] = 35.7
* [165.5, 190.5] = 37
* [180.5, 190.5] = 37.9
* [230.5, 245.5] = 38.1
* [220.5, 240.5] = 38.3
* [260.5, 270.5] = 38.9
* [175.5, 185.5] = 37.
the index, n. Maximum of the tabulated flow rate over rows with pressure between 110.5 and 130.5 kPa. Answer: 38.35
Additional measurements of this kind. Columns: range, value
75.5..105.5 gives 38.64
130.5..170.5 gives 39.02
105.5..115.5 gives 37.88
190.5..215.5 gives 38.66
